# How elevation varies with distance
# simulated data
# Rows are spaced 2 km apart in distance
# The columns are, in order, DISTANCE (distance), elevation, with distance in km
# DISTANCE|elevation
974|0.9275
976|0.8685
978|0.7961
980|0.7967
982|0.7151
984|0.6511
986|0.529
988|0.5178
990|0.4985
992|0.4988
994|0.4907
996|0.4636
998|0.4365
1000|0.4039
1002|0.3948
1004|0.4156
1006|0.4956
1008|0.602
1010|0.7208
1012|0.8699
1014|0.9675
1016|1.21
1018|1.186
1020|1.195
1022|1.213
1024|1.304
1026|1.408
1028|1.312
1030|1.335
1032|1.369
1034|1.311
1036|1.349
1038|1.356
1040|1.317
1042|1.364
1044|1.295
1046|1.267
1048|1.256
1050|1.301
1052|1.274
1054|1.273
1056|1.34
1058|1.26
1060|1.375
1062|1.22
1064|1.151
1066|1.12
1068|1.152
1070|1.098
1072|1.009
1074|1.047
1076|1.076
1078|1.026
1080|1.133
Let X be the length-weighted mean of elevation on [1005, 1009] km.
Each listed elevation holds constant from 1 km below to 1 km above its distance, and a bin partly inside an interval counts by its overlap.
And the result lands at 0.549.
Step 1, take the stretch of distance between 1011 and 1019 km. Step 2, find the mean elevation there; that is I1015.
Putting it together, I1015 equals 1.06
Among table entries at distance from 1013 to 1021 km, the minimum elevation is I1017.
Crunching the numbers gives 0.9675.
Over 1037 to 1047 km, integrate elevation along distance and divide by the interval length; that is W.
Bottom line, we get 1.32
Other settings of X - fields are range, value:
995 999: 0.45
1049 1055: 1.28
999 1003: 0.399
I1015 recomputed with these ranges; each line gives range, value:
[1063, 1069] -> 1.14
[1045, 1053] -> 1.27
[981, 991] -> 0.582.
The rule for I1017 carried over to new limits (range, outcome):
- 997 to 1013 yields 0.3948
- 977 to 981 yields 0.7961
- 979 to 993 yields 0.4985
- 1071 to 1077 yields 1.009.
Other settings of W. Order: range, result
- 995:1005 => 0.423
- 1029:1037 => 1.34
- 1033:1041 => 1.33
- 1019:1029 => 1.29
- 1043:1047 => 1.28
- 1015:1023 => 1.2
